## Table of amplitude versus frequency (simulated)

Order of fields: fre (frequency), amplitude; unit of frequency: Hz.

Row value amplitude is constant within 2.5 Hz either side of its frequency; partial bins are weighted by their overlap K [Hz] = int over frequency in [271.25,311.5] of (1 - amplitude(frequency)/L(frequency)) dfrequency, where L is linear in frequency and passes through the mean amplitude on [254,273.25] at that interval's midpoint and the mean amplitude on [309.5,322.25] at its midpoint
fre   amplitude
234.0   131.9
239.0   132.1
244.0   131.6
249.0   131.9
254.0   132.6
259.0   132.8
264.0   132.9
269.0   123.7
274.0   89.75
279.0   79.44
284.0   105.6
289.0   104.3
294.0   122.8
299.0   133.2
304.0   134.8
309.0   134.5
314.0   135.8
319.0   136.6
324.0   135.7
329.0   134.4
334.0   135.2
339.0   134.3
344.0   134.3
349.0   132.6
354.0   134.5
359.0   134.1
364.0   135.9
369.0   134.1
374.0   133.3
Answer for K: 5.71 Hz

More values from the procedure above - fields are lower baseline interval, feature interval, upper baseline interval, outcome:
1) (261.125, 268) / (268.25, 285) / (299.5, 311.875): 4.49 Hz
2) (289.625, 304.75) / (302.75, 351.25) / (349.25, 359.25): -1.66 Hz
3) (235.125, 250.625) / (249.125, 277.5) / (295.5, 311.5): 2.30 Hz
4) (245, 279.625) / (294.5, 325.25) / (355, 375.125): -1.81 Hz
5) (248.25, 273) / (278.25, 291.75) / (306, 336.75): 3.29 Hz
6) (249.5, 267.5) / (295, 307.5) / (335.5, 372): 0.04 Hz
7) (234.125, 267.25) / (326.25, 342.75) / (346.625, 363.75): -0.12 Hz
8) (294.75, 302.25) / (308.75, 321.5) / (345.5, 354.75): -0.40 Hz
